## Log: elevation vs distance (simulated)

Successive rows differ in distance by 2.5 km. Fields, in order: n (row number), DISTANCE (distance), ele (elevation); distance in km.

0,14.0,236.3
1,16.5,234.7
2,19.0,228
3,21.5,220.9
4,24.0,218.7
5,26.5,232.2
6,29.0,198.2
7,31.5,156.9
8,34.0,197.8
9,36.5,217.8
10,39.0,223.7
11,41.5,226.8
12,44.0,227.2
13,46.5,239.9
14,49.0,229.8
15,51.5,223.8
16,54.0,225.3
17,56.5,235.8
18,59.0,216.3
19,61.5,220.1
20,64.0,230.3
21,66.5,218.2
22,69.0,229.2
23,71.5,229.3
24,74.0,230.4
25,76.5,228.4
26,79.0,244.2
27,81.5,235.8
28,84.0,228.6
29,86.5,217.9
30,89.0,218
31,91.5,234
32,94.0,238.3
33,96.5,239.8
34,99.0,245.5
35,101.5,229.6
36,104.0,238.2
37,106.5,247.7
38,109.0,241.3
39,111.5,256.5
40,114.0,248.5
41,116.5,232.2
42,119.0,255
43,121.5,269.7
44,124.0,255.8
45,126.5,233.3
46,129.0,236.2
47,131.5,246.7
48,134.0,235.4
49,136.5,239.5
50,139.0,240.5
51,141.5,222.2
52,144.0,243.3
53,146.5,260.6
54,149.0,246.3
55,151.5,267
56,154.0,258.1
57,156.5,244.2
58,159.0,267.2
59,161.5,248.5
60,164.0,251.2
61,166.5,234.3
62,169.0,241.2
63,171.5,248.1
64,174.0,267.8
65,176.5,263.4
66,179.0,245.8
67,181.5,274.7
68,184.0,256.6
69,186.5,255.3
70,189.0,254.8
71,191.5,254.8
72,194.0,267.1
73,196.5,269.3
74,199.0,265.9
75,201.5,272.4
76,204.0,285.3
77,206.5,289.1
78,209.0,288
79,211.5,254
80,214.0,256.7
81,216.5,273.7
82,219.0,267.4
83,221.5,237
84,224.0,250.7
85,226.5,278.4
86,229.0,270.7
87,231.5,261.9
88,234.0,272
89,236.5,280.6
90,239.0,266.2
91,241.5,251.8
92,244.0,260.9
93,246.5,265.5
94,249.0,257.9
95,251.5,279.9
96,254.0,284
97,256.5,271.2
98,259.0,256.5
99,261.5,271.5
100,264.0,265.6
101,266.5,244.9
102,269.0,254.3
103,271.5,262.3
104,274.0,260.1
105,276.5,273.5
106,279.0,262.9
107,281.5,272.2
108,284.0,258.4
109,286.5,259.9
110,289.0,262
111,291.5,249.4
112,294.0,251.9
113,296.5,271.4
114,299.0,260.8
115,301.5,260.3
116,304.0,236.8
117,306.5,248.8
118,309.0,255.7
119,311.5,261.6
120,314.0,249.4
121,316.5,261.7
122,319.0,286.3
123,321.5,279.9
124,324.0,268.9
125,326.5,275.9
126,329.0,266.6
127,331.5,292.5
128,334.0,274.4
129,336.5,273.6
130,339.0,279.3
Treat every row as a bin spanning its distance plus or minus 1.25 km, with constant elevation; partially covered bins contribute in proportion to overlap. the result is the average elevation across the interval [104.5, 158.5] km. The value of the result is 247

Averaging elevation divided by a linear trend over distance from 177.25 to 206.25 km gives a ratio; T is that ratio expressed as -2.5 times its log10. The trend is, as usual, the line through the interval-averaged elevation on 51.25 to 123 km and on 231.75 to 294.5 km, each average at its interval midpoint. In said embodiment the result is -0.05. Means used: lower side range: 235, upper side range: 264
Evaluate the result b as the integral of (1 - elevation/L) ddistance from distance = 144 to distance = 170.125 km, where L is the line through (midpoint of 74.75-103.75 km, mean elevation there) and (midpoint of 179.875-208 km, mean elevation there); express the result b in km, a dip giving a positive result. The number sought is 0.39 km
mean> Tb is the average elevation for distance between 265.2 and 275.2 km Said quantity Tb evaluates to 255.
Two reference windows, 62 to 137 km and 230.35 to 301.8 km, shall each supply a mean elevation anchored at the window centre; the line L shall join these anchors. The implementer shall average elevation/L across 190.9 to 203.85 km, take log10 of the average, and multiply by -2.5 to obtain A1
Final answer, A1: -0.06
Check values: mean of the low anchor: 238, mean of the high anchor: 264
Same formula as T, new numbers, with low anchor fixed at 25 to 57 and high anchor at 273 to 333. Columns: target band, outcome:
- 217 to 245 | -0.053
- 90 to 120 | -0.060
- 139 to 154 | -0.053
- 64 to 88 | -0.025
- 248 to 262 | -0.062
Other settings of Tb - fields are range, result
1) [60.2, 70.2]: 224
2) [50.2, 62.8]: 224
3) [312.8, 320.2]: 266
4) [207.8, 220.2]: 268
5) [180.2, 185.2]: 266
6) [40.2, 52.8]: 229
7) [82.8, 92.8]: 225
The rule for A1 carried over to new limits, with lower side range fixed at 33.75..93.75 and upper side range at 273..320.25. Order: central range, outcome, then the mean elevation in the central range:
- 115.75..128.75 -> -0.06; 249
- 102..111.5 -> -0.05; 243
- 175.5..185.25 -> -0.07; 260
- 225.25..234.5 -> -0.08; 271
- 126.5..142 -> 0.00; 237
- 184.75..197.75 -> -0.06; 260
